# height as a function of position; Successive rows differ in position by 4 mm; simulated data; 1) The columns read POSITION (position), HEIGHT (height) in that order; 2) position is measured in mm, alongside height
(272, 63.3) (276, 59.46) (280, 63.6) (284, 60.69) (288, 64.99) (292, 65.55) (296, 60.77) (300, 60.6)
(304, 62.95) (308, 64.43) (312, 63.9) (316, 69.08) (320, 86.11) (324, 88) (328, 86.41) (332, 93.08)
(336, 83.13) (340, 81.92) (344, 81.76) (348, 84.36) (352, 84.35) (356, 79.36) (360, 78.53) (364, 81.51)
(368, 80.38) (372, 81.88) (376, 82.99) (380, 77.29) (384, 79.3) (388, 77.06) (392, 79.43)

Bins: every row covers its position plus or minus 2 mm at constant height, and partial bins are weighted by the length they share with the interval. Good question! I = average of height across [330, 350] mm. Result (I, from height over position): 84.8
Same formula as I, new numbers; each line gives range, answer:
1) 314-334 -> 84.5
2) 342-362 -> 81.7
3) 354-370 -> 79.9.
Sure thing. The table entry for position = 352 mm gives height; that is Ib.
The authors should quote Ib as 84.35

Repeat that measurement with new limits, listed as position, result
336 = 83.13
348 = 84.36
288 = 64.99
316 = 69.08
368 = 80.38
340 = 81.92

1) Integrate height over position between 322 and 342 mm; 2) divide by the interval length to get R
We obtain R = 86.5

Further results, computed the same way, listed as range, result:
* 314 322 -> 77.6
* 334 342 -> 82.5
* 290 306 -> 62.5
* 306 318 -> 65.8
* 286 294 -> 65.3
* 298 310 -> 62.7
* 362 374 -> 81.3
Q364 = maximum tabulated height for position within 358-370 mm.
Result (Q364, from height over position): 81.51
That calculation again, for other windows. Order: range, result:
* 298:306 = 62.95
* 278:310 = 65.55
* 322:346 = 93.08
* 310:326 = 88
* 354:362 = 79.36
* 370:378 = 82.99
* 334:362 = 84.36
